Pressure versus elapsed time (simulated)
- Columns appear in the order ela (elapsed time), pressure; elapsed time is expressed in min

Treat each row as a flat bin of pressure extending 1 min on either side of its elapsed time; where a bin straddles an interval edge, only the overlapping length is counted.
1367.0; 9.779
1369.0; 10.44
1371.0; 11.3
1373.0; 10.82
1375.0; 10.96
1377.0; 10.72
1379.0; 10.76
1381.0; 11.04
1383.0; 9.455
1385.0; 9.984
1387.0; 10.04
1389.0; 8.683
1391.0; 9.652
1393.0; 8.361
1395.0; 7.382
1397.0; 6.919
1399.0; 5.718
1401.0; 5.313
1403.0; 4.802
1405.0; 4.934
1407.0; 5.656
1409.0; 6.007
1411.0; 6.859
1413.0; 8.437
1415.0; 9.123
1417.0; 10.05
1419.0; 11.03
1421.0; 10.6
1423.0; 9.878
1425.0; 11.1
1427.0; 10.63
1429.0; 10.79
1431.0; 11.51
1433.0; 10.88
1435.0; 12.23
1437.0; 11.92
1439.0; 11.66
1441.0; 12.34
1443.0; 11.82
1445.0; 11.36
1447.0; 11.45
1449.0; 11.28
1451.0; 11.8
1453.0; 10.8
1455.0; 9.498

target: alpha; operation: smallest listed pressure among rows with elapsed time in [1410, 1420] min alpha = 6.859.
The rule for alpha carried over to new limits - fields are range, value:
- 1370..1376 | 10.82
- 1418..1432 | 9.878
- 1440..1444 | 11.82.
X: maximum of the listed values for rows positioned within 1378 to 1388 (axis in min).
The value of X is 11.04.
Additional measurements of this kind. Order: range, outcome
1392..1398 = 8.361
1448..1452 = 11.8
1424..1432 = 11.51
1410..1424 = 11.03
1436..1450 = 12.34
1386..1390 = 10.04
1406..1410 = 6.007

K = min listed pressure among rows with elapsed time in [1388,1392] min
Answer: 8.683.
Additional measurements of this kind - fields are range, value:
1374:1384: 9.455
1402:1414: 4.802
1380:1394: 8.361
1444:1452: 11.28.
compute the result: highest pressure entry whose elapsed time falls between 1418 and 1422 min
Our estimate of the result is 11.03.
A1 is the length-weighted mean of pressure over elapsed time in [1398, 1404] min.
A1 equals 5.28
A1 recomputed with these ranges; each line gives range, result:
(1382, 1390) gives 9.54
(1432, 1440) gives 11.7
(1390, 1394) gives 9.01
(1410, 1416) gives 8.14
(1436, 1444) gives 11.9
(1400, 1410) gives 5.34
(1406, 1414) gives 6.74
